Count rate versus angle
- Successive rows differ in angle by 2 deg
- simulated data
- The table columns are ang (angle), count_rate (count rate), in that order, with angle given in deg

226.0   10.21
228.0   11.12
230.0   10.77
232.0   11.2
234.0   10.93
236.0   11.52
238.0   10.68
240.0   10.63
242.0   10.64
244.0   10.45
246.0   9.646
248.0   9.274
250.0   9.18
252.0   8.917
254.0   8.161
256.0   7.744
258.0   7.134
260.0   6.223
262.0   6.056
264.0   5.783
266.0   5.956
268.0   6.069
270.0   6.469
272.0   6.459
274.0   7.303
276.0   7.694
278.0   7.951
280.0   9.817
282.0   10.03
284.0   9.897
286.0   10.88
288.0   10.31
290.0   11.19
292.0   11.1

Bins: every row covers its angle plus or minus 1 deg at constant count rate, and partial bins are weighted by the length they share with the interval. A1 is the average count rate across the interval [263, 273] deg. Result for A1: 6.15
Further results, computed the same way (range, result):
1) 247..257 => 8.66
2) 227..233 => 11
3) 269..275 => 6.74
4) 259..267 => 6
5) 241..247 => 10.2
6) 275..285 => 9.08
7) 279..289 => 10.2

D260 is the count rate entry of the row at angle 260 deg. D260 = 6.223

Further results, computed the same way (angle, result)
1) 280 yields 9.817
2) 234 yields 10.93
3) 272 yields 6.459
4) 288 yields 10.31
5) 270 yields 6.469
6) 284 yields 9.897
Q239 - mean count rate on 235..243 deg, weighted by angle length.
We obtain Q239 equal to 10.9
